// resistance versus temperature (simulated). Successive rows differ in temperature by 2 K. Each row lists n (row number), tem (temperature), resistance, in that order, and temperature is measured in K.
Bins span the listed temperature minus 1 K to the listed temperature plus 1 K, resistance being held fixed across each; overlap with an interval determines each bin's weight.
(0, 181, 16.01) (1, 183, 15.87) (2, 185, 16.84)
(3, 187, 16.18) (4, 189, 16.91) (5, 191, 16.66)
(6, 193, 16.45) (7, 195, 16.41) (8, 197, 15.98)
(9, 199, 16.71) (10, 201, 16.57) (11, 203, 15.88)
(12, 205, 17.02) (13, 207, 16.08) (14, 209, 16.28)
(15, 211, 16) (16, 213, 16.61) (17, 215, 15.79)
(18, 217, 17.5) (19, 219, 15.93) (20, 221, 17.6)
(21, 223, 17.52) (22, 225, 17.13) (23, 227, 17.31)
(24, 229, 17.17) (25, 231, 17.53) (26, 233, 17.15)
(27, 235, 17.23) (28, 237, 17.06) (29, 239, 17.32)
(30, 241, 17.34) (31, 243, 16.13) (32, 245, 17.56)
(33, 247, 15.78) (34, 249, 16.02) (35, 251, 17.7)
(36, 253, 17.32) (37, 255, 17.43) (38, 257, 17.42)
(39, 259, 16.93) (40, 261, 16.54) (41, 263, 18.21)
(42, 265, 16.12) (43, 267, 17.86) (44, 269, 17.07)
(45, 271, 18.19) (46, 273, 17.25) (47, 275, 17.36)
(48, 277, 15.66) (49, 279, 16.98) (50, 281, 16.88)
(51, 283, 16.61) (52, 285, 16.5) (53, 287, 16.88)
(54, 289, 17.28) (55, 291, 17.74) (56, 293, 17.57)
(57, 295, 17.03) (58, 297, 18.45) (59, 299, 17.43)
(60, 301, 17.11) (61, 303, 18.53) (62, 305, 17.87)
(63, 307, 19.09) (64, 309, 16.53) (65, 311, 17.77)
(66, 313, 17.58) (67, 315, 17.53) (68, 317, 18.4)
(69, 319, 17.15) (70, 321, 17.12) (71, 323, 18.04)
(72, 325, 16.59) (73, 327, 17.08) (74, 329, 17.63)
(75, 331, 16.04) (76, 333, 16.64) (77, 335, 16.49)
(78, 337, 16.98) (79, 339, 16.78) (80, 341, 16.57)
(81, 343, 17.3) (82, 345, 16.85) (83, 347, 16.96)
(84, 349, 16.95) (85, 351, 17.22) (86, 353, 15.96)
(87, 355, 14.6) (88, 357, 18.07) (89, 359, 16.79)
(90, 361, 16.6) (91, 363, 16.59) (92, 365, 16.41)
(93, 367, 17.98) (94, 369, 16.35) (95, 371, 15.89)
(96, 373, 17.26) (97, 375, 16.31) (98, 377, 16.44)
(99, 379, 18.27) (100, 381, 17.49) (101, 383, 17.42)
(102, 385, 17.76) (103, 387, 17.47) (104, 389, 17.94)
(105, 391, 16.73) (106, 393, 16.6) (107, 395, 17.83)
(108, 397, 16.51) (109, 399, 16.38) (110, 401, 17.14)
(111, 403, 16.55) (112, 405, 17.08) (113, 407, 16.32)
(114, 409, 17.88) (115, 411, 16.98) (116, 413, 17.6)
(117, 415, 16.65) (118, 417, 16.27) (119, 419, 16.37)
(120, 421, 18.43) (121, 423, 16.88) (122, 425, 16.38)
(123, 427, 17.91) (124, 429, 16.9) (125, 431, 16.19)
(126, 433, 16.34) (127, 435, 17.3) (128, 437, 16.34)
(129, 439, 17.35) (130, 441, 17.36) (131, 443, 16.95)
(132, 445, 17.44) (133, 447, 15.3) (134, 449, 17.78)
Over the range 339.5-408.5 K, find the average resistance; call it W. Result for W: 16.9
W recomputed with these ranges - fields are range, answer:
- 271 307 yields 17.3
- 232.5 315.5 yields 17.2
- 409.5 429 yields 17.1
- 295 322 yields 17.7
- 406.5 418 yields 17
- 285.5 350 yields 17.3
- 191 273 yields 16.9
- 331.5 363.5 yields 16.7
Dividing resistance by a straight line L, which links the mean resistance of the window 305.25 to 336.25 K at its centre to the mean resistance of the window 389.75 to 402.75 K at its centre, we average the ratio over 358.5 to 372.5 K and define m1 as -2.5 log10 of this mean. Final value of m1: 0.02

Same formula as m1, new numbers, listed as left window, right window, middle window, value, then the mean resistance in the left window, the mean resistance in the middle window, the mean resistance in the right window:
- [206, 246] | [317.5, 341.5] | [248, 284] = -0.01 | 16.9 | 17.1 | 17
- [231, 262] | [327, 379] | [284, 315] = -0.04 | 17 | 17.6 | 16.7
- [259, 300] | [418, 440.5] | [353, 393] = 0.01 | 17.2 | 16.9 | 17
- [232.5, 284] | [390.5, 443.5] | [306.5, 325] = -0.04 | 17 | 17.6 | 16.9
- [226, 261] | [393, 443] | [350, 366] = 0.03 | 17.1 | 16.5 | 16.9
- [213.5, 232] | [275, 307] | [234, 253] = 0.01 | 17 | 16.9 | 17.3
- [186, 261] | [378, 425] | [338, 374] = 0.02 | 16.8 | 16.7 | 17.1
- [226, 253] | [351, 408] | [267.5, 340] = -0.02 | 17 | 17.3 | 16.9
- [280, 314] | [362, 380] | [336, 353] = 0.01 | 17.5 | 16.9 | 16.8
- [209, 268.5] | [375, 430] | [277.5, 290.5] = 0.01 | 17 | 16.8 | 17.1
